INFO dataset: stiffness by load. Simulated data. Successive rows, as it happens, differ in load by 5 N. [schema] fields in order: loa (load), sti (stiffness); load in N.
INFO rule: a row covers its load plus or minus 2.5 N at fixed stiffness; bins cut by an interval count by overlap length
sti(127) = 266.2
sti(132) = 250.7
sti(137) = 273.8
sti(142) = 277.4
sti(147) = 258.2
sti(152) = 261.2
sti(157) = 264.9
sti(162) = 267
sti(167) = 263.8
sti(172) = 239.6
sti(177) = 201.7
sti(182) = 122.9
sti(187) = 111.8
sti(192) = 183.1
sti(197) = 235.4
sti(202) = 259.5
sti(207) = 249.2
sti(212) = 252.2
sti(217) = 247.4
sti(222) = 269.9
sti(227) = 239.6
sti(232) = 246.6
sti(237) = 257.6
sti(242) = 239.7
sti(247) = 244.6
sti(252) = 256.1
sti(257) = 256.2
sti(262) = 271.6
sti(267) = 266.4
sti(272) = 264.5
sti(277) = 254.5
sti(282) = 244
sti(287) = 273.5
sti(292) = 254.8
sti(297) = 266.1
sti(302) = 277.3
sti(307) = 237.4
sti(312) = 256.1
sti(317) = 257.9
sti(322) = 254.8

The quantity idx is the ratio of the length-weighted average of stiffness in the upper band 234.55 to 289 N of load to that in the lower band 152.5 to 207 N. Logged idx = 1.2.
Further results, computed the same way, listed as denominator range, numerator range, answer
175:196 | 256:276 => 1.66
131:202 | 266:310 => 1.13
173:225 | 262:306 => 1.22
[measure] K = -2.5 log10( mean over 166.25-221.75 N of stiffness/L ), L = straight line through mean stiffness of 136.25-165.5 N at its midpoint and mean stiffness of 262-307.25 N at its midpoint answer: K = 0.22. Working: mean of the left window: 267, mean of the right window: 262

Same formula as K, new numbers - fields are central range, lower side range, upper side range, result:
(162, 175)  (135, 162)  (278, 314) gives 0.055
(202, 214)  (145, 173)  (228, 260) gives 0.008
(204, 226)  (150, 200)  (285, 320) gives -0.110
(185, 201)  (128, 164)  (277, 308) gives 0.373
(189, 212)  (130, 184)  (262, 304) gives 0.089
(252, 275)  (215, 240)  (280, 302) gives -0.024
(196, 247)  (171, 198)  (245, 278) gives -0.163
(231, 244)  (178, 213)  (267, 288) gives -0.084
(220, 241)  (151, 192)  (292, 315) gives -0.084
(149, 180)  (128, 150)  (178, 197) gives -0.190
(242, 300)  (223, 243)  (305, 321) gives -0.038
